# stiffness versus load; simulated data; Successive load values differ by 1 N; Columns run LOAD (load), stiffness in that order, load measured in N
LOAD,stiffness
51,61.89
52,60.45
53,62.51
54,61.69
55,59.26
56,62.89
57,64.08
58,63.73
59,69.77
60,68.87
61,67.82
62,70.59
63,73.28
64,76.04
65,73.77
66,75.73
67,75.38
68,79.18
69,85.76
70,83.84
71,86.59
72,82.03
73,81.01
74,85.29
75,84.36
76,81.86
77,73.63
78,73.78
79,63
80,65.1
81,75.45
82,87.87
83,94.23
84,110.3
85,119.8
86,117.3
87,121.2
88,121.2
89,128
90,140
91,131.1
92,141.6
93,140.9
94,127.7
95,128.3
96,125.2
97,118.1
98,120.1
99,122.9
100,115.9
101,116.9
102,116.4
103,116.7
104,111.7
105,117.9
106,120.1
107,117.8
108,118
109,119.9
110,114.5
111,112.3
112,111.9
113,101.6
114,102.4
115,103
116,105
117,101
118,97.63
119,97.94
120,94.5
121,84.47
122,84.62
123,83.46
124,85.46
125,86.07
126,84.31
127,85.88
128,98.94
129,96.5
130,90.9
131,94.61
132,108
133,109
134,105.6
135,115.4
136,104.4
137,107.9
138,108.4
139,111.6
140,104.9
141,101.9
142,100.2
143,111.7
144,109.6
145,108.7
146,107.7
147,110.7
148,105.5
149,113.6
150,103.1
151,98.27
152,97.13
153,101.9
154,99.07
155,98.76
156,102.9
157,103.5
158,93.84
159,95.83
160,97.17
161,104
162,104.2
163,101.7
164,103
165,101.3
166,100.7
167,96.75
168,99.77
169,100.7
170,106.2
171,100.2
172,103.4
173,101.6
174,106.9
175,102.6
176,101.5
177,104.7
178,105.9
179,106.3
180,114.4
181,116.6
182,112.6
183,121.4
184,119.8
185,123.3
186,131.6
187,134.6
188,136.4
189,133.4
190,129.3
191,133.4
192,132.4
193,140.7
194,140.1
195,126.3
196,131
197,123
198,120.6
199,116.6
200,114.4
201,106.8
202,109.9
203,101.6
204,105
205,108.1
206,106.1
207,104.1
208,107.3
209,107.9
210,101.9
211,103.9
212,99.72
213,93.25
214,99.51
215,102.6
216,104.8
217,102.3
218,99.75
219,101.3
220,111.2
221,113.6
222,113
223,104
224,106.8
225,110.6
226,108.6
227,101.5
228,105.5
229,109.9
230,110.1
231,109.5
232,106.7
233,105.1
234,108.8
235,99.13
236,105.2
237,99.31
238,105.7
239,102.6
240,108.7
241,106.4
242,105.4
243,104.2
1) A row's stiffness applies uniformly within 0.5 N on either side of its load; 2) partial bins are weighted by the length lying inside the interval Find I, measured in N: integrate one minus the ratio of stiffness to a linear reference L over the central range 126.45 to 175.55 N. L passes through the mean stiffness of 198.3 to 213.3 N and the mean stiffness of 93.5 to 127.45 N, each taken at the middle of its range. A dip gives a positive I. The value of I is 1.9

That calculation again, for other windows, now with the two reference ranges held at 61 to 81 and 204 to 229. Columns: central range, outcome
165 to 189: -3.3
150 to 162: -0.8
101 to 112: -4.3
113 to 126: -1.1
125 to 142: -2.3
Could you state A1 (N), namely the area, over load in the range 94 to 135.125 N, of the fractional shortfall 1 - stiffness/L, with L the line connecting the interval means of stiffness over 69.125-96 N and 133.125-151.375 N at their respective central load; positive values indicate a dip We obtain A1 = -0.5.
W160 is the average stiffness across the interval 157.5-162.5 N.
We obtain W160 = 99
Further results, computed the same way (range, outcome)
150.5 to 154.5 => 99.1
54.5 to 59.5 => 63.9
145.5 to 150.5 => 108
